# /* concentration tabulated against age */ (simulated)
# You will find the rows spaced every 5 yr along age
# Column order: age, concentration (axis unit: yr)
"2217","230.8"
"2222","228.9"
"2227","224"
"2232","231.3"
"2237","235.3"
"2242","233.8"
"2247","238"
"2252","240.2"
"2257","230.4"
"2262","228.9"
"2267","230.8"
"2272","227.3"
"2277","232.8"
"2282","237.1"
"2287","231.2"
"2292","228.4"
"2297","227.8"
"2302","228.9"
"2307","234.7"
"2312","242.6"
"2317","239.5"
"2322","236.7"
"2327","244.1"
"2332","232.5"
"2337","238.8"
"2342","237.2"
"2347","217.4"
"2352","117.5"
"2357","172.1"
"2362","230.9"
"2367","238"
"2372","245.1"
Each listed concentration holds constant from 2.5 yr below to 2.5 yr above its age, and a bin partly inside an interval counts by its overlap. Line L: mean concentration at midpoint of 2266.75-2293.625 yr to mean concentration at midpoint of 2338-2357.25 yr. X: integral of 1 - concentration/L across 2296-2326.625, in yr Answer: -3.3 yr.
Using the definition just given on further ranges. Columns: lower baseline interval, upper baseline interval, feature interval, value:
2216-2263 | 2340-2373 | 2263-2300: -1.3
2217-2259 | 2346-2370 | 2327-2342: -2.6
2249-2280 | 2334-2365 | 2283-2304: -0.7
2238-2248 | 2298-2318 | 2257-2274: 0.5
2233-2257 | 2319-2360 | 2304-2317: -1.1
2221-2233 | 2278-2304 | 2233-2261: -0.8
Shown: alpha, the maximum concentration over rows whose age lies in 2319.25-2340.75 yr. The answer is 244.1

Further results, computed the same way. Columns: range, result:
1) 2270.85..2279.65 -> 232.8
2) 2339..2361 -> 237.2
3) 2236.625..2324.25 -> 242.6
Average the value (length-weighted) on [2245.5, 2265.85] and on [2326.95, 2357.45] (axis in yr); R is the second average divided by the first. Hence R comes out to 0.89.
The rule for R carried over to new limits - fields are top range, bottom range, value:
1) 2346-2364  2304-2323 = 0.76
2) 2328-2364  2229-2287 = 0.89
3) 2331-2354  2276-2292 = 0.90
